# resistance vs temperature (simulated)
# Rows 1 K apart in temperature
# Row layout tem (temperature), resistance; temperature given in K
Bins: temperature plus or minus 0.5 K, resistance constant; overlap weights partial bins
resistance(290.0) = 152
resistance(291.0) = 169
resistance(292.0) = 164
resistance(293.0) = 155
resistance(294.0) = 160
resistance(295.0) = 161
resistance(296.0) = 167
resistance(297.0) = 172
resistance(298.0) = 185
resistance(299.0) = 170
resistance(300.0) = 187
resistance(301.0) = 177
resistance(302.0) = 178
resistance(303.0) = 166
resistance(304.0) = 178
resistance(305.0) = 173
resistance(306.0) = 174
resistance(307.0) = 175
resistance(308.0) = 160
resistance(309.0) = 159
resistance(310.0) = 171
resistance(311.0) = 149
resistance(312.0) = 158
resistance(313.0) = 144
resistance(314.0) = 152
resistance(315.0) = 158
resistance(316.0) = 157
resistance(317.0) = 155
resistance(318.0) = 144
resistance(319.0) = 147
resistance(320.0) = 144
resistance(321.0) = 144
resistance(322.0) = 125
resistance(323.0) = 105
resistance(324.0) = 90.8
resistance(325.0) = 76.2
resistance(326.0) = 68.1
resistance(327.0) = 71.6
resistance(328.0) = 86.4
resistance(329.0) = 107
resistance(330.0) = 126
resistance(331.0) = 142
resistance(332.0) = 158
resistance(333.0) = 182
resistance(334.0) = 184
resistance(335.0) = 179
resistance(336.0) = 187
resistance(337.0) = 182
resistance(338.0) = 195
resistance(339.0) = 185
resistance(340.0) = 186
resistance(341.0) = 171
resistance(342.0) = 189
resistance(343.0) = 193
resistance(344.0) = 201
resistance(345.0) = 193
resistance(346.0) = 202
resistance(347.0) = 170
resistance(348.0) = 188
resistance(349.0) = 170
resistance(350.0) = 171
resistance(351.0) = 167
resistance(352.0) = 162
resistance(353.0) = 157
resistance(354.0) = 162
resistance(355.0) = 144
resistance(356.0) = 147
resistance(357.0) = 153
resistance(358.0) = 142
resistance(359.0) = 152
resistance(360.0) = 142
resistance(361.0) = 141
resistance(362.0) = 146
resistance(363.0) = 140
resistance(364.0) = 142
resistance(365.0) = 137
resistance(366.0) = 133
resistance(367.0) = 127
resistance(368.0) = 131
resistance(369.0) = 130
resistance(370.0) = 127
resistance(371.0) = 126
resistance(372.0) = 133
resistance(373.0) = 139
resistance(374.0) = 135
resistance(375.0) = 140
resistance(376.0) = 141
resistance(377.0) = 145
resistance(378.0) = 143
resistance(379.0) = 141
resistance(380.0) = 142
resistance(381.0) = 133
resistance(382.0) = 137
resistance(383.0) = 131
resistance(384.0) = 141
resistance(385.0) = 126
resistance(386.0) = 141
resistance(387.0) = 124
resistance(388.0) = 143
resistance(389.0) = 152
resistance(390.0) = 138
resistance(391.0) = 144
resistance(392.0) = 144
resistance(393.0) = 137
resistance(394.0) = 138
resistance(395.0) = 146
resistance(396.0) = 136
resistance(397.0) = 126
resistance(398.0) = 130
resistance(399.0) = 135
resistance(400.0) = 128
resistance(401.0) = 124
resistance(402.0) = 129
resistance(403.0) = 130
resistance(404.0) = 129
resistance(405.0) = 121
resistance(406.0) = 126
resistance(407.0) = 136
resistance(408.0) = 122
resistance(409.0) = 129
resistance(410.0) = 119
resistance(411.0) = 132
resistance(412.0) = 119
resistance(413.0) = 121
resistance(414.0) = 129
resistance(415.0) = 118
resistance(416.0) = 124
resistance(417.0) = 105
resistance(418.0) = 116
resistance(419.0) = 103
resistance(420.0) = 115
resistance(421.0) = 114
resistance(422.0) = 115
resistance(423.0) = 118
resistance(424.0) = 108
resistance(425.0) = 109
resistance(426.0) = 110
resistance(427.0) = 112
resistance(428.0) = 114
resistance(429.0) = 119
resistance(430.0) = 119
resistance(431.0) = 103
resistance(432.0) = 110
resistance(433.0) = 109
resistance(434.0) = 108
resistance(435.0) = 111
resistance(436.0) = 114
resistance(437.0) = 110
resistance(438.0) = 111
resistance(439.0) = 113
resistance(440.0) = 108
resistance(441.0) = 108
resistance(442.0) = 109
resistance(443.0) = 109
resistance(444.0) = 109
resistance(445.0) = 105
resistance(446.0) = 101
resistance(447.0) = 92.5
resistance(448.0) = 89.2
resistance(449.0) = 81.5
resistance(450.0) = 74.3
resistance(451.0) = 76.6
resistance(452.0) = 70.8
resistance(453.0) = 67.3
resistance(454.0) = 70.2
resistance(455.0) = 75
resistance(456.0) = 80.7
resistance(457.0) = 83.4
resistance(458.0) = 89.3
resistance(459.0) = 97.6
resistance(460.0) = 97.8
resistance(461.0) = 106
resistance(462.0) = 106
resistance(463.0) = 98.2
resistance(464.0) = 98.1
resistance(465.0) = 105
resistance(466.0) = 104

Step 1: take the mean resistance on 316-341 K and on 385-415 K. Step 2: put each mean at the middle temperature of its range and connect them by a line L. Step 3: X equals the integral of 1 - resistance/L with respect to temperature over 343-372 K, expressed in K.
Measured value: -3.5 K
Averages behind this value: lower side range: 141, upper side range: 132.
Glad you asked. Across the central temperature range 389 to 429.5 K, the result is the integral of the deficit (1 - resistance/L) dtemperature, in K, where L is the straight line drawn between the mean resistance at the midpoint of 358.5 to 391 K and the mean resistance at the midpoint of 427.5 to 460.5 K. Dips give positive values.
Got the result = -2.2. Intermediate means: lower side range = 138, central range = 125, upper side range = 98.1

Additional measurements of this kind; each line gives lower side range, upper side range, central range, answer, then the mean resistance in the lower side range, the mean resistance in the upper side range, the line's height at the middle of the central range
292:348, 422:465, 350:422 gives -4.3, 158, 100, 127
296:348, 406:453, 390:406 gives -1.2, 158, 109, 124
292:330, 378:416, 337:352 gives -4.5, 147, 132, 141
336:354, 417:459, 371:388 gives 1.6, 181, 101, 151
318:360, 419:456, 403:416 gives -0.9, 154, 102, 117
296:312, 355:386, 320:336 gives 3.3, 171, 138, 159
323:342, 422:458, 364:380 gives -1.0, 143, 100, 128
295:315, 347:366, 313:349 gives 1.6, 168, 153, 160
